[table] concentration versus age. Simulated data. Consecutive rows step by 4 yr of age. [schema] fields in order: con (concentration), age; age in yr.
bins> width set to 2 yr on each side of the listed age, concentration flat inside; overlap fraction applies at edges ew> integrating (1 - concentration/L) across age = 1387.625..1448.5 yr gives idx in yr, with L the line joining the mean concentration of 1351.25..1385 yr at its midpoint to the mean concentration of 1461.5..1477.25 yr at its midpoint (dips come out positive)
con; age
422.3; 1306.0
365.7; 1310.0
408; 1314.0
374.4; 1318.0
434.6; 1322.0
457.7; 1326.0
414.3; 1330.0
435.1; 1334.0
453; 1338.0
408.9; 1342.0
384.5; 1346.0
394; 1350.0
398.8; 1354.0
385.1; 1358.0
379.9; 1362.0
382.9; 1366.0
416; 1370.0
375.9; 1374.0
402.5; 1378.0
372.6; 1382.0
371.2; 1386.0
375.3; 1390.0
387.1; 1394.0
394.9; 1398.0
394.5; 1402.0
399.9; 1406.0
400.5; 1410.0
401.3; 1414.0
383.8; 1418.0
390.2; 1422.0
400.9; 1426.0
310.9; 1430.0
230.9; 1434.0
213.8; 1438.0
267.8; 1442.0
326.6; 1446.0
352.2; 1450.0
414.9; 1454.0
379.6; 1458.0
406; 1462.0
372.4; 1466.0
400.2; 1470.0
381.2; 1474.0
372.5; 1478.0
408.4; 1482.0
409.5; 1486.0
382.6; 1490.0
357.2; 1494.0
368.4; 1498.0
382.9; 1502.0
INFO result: 5.6 yr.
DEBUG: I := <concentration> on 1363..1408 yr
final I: 388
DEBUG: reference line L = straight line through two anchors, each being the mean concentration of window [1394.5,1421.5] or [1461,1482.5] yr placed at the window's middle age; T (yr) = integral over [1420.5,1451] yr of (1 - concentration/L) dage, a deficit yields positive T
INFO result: 6.5 yr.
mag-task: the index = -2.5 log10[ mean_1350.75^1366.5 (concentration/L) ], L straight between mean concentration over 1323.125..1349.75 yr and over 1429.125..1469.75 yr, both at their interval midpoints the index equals 0.05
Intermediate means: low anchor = 424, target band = 388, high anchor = 331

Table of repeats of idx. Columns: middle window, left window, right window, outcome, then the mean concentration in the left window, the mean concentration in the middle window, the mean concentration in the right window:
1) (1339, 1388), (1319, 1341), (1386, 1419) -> 2.8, 435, 391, 391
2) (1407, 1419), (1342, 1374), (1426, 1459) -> -1.9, 392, 397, 315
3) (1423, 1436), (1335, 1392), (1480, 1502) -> 2.3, 394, 320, 385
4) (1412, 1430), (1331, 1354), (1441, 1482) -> 0.1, 414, 385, 372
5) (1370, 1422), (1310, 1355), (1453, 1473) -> 1.8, 413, 389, 393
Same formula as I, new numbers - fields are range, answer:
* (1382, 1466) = 361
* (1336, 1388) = 394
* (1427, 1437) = 278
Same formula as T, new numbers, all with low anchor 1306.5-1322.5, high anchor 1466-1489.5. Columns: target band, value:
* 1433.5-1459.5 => 5.1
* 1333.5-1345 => -1.0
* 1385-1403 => 0.4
